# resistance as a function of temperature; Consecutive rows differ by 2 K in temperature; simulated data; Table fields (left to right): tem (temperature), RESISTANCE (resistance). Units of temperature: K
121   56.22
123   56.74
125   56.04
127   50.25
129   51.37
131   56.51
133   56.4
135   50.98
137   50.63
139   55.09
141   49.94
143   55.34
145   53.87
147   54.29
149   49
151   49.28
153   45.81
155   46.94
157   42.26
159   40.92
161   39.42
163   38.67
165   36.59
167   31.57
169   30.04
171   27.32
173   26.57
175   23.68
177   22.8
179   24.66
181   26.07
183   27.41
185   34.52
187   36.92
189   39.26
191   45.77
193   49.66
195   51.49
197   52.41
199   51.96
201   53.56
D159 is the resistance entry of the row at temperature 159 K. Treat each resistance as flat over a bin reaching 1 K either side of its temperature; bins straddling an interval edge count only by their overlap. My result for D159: 40.92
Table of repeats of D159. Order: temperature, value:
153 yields 45.81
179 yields 24.66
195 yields 51.49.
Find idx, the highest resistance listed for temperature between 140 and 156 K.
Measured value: 55.34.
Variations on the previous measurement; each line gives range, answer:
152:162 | 46.94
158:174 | 40.92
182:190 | 39.26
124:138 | 56.51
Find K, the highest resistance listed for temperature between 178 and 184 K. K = 27.41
